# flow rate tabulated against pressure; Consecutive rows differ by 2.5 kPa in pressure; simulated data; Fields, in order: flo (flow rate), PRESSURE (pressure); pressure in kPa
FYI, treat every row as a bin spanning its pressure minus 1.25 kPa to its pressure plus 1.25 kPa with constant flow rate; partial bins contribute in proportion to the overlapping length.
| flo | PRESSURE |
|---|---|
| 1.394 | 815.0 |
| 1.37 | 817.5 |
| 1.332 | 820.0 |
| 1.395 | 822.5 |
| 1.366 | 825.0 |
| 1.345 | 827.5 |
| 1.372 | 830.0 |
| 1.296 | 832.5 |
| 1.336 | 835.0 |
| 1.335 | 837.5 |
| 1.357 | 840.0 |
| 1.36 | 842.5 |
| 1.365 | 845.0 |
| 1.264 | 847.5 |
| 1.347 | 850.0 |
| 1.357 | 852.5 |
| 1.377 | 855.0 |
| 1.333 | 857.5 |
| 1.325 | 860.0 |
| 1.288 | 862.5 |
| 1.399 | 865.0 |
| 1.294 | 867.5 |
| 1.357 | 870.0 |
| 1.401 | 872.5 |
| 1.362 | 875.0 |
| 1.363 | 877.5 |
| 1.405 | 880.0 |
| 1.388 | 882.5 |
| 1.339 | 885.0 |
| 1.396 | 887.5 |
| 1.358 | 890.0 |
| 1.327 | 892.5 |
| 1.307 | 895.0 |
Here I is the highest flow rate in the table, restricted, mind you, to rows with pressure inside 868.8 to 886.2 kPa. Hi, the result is 1.405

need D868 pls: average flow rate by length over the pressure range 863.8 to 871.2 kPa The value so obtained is 1.35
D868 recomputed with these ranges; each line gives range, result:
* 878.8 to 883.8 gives 1.4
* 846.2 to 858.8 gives 1.34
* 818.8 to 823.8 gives 1.36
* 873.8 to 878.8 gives 1.36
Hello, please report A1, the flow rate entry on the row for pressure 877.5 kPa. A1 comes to 1.363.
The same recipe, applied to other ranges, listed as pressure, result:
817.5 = 1.37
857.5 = 1.333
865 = 1.399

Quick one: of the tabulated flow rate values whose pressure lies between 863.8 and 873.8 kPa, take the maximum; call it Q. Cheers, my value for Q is 1.401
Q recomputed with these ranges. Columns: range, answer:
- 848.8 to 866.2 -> 1.399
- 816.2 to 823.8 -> 1.395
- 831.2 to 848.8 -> 1.365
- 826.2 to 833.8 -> 1.372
